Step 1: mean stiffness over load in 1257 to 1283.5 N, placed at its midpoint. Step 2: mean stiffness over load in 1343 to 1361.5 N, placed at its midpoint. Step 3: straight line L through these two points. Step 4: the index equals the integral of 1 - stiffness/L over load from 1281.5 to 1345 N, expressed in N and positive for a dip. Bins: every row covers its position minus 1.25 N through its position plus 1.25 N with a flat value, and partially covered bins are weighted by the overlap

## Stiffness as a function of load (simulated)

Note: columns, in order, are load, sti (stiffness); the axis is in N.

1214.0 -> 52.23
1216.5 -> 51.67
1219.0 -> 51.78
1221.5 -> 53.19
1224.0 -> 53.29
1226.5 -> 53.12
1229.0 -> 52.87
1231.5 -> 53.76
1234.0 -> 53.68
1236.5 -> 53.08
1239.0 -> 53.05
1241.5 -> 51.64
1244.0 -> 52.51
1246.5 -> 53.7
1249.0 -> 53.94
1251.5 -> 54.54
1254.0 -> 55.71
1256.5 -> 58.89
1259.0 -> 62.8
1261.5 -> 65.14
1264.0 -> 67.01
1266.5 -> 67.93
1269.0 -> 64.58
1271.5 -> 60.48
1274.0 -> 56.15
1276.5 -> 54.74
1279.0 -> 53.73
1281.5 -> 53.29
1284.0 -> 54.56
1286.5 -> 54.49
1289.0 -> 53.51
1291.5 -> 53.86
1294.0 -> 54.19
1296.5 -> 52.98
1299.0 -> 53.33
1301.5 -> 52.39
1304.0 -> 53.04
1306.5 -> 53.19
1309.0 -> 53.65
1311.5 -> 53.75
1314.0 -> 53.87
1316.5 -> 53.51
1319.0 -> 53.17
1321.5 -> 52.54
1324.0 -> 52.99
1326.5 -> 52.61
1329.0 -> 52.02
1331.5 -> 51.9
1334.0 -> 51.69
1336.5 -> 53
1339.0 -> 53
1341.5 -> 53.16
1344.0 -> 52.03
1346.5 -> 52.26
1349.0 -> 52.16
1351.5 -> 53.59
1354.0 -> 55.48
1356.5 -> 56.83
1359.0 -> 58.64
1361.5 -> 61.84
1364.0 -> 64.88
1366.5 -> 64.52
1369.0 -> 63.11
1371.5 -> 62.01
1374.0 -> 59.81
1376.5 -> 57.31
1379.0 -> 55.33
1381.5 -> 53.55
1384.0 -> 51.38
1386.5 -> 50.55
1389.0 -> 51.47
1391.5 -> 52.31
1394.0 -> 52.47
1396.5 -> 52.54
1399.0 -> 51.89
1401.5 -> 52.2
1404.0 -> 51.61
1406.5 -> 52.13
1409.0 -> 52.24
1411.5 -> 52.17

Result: 4.8 N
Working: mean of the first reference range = 60.4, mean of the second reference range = 55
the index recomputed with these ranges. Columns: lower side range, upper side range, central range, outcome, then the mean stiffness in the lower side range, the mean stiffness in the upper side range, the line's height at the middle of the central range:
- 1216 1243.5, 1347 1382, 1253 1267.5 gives -2.36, 52.9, 58.5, 54.1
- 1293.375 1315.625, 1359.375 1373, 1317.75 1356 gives 3.60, 53.4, 62.9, 58.4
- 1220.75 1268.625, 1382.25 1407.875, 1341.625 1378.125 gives -3.48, 56.5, 51.9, 53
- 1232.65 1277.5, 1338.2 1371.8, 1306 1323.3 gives 1.24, 57.8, 57.3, 57.5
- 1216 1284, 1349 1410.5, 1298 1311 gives 0.65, 56.2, 55.6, 56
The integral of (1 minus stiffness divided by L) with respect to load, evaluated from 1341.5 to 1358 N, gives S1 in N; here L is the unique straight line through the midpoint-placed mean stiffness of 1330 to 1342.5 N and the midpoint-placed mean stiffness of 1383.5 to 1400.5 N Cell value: -0.4 N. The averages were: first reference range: 52.5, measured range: 53.8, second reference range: 51.8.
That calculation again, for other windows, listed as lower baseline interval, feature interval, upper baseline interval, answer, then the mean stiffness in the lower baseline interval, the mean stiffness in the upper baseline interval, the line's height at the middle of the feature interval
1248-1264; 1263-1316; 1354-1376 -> 3.5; 59.2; 61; 59.8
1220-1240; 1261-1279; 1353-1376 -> -2.0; 53.2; 60.7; 55.5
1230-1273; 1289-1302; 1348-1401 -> 0.9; 57.8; 56.2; 57.2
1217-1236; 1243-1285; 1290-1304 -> -4.0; 53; 53.3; 53.2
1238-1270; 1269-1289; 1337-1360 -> 0.5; 58.6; 54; 57.4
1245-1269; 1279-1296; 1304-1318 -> 0.7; 60.1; 53.5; 56.4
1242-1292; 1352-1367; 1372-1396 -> -1.4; 57.5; 54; 54.8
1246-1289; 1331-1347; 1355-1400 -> 1.3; 58.3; 56.7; 57.3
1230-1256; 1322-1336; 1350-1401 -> 0.8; 53.7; 56.4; 55.4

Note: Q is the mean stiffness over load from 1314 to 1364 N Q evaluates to 54.1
